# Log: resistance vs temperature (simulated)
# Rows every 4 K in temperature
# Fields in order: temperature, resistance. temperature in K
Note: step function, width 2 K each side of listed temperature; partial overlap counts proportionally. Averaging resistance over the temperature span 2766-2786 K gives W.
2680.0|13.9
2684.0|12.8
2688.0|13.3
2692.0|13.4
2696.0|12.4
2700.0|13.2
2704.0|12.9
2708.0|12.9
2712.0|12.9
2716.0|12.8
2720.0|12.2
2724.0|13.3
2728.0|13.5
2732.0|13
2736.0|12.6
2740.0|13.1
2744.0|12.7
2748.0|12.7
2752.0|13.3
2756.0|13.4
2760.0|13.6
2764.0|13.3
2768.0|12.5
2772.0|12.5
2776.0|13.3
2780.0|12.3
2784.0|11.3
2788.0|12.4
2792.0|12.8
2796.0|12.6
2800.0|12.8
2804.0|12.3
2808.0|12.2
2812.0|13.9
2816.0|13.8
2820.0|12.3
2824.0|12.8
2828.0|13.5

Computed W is 12.4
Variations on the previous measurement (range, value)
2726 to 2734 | 13.2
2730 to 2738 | 12.8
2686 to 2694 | 13.4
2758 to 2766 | 13.4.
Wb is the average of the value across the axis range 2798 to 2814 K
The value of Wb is 12.8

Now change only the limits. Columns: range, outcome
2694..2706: 12.8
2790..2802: 12.7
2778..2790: 12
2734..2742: 12.8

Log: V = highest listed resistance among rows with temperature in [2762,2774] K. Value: 13.3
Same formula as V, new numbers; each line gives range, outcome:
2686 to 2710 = 13.4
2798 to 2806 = 12.8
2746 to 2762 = 13.6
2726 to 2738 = 13.5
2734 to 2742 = 13.1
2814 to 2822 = 13.8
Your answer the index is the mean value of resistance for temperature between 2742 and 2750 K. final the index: 12.7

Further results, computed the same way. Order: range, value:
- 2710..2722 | 12.6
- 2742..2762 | 13.1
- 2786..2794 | 12.6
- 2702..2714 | 12.9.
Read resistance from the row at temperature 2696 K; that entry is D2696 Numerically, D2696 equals 12.4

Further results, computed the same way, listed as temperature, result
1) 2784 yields 11.3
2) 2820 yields 12.3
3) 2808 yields 12.2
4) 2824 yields 12.8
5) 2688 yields 13.3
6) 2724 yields 13.3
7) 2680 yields 13.9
